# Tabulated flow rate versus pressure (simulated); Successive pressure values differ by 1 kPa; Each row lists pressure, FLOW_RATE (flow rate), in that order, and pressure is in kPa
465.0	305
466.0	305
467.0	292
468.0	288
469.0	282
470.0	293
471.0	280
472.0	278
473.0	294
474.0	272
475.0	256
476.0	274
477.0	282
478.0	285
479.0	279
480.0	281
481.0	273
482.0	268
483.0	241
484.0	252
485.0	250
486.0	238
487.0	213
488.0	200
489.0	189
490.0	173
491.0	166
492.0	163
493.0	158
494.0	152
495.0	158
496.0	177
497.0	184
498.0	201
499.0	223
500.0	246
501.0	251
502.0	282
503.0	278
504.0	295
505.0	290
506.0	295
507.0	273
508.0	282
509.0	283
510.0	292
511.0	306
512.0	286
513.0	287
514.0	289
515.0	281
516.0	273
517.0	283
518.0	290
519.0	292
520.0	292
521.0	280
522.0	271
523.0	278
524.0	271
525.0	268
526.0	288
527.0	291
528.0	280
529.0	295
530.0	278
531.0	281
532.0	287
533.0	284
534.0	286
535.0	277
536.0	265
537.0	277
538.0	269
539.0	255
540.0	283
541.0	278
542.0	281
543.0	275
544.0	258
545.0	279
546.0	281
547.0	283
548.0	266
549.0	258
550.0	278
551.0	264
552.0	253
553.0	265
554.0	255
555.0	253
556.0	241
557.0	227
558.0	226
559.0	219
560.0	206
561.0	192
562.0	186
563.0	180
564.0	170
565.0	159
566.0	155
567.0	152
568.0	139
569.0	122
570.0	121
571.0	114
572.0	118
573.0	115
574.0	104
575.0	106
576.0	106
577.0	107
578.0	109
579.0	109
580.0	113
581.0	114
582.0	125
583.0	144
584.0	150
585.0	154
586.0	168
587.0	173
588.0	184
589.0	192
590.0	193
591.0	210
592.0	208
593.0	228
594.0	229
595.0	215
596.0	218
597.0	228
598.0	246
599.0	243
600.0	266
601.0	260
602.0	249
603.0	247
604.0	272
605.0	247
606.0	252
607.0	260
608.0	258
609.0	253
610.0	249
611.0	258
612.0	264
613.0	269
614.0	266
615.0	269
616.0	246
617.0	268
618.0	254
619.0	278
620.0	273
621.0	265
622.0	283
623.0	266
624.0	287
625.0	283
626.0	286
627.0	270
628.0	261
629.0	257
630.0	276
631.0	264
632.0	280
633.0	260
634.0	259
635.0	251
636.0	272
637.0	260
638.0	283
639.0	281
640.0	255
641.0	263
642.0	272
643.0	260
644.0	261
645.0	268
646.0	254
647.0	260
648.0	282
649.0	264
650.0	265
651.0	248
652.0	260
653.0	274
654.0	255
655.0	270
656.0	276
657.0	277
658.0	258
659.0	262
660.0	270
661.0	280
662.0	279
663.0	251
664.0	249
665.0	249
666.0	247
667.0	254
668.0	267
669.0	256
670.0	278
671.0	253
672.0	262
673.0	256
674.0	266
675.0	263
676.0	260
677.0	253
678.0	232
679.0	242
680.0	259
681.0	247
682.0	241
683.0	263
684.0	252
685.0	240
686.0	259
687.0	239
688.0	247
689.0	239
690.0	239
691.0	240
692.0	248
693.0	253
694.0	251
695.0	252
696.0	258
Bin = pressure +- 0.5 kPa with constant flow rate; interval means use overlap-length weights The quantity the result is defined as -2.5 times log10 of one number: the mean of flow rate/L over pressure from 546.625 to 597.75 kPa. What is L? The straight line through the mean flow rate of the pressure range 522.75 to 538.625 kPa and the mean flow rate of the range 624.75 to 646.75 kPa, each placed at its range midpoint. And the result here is 0.44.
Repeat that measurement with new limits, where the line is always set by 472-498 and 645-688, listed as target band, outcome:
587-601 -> 0.12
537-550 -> -0.15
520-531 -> -0.19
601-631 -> -0.06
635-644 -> -0.05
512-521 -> -0.22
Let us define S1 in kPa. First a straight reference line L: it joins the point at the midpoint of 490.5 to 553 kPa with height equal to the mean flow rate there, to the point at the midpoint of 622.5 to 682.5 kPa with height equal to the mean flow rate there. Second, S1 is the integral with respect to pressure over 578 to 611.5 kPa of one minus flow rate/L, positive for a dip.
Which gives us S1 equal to 7.0 kPa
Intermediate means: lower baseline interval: 264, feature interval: 208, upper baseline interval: 263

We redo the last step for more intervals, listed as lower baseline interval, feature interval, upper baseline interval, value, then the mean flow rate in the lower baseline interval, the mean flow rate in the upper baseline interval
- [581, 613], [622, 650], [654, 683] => -3.1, 220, 259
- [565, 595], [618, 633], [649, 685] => -4.8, 148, 259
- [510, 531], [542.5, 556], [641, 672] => 0.7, 284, 263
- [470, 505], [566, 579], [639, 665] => 6.9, 237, 265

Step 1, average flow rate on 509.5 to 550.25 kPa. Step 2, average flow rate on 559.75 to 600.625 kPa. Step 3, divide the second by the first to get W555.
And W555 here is 0.59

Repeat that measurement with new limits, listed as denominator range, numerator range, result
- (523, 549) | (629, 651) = 0.96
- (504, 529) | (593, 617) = 0.88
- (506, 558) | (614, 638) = 0.97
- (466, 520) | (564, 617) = 0.75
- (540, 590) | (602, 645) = 1.40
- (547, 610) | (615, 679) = 1.35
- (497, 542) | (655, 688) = 0.93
